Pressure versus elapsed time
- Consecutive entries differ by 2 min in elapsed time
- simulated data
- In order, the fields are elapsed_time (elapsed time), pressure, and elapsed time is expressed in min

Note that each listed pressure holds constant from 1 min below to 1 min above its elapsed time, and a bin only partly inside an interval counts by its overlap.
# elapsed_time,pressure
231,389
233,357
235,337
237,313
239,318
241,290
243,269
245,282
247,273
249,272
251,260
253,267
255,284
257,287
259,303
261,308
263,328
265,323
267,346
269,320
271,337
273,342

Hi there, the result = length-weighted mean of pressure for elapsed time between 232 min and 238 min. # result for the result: 336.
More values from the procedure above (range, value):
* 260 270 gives 325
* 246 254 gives 268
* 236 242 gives 307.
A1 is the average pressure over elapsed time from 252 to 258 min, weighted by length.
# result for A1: 279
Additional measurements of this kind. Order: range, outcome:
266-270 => 333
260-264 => 318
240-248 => 278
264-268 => 334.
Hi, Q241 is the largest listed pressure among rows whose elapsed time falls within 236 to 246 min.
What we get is 318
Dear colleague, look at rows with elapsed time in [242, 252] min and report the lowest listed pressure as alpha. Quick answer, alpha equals 260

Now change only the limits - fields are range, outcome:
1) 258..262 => 303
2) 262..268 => 323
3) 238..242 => 290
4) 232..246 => 269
